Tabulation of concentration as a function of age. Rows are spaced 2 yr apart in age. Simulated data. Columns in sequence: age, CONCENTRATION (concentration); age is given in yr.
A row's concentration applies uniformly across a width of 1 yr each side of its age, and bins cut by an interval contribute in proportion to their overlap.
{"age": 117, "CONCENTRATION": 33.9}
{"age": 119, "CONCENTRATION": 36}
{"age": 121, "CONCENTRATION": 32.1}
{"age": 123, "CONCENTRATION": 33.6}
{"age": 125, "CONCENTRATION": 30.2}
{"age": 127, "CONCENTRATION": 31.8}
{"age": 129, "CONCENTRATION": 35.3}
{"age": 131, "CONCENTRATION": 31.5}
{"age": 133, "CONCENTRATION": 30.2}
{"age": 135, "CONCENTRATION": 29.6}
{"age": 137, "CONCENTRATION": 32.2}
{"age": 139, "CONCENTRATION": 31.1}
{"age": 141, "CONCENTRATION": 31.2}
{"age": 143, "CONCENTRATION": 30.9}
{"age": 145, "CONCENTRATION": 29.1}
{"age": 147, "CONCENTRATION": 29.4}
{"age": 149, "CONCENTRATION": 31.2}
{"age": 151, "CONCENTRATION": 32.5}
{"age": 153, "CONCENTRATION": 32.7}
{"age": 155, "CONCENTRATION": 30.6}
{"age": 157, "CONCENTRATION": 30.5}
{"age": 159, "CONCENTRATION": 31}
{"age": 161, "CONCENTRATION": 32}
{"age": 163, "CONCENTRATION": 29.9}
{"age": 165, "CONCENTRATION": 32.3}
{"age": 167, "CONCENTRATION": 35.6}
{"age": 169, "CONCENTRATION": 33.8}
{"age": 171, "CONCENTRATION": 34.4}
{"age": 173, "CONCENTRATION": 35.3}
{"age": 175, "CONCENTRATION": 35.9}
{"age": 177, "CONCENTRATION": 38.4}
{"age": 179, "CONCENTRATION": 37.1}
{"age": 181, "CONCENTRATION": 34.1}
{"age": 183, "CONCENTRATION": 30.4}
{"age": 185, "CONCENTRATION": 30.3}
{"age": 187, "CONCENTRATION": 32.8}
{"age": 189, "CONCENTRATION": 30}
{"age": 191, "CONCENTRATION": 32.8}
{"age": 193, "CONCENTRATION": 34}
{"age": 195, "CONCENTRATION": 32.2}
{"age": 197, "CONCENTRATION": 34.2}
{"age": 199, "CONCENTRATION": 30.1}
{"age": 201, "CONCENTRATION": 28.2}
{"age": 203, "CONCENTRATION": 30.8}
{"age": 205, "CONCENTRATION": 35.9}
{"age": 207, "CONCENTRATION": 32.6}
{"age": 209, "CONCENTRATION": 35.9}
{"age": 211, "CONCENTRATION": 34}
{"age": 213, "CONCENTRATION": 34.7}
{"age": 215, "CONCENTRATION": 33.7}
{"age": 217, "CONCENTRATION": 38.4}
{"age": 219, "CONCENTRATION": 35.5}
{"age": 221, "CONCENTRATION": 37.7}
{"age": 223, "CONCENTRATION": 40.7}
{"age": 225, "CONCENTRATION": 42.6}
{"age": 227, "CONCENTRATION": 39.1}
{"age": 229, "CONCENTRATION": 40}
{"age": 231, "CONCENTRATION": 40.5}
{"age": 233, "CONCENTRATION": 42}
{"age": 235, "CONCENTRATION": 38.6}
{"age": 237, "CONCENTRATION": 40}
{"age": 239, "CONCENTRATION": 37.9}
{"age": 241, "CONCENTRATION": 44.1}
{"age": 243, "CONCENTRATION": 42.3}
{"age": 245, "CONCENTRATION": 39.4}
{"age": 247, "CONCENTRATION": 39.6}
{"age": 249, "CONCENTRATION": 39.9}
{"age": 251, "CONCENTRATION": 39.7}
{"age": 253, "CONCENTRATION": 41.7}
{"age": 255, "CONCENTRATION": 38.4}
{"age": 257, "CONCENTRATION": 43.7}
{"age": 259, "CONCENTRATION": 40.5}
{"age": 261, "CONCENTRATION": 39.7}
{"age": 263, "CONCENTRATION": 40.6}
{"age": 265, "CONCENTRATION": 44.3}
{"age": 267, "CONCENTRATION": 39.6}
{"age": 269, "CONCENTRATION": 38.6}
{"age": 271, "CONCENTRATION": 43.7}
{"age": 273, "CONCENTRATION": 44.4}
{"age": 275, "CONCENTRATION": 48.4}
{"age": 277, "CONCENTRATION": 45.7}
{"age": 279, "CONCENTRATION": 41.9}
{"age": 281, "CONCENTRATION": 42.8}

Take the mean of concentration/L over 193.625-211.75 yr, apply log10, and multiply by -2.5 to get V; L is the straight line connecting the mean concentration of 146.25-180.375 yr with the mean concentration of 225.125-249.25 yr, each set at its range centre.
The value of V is 0.14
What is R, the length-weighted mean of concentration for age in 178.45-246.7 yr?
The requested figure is 36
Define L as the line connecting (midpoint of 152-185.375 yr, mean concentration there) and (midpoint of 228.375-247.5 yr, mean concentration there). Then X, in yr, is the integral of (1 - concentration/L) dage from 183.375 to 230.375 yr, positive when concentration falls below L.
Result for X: 3.4 yr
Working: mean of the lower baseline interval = 33.2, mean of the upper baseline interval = 40.5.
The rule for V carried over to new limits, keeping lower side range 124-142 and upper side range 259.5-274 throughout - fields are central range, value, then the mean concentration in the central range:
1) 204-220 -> 0.07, 35.1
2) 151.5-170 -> 0.05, 32.1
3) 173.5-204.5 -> 0.09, 32.8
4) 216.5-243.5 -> -0.03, 39.9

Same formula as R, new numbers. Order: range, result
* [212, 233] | 38.5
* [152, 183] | 33.5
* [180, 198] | 32.3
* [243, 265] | 40.6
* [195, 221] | 33.8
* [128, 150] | 31.1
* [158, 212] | 33.1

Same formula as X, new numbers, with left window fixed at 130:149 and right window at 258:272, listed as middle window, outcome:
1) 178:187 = 0.32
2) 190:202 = 1.14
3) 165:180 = -0.99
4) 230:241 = -0.47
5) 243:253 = -0.13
